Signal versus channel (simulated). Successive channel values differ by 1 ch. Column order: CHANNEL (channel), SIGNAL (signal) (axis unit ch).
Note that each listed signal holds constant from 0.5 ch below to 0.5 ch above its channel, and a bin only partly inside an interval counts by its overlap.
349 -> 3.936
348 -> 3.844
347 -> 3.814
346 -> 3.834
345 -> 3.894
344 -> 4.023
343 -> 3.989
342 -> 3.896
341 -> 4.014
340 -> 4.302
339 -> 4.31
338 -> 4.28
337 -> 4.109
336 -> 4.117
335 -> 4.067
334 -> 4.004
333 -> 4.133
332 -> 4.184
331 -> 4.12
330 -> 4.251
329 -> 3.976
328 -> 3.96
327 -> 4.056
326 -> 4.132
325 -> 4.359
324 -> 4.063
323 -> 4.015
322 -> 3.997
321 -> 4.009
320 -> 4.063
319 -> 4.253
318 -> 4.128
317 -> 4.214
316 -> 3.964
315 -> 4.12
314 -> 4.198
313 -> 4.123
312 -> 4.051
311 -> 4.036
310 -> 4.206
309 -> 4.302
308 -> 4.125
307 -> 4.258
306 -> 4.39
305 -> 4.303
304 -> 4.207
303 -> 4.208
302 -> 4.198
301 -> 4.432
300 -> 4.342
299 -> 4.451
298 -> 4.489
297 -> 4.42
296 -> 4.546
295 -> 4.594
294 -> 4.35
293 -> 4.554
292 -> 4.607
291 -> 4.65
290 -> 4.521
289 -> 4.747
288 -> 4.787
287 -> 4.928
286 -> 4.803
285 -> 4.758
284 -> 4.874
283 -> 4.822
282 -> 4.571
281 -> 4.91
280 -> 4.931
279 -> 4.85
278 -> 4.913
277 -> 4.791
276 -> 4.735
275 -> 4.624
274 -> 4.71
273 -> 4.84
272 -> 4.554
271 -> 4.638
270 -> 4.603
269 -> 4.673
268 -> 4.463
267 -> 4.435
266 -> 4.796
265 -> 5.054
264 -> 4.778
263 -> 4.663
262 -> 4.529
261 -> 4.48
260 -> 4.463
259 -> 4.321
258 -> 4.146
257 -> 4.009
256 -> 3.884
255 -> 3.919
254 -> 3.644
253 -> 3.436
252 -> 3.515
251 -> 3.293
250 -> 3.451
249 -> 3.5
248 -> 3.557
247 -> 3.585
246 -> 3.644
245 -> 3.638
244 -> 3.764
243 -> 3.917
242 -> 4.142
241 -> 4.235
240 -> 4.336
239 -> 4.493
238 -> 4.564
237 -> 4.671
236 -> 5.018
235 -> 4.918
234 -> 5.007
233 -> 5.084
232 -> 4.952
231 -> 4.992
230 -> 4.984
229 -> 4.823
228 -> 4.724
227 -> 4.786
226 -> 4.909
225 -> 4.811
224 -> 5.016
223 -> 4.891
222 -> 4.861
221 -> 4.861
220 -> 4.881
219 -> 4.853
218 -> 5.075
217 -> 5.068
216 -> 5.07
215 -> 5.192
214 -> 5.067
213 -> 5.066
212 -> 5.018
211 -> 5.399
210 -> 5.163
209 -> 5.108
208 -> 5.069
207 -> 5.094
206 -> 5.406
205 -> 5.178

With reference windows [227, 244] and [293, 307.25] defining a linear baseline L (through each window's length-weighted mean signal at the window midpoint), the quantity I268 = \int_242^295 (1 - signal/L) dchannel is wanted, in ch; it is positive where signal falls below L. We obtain 1.53 ch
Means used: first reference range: 4.65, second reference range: 4.38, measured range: 4.38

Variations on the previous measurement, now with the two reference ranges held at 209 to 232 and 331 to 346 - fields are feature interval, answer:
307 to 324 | 0.6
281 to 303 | -0.7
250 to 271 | 1.9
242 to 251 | 2.1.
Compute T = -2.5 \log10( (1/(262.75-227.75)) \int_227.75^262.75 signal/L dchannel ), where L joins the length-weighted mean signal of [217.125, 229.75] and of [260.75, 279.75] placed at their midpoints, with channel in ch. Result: 0.14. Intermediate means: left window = 4.88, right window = 4.7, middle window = 4.22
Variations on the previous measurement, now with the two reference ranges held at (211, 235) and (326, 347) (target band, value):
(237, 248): 0.19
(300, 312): 0.02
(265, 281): -0.04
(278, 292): -0.07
